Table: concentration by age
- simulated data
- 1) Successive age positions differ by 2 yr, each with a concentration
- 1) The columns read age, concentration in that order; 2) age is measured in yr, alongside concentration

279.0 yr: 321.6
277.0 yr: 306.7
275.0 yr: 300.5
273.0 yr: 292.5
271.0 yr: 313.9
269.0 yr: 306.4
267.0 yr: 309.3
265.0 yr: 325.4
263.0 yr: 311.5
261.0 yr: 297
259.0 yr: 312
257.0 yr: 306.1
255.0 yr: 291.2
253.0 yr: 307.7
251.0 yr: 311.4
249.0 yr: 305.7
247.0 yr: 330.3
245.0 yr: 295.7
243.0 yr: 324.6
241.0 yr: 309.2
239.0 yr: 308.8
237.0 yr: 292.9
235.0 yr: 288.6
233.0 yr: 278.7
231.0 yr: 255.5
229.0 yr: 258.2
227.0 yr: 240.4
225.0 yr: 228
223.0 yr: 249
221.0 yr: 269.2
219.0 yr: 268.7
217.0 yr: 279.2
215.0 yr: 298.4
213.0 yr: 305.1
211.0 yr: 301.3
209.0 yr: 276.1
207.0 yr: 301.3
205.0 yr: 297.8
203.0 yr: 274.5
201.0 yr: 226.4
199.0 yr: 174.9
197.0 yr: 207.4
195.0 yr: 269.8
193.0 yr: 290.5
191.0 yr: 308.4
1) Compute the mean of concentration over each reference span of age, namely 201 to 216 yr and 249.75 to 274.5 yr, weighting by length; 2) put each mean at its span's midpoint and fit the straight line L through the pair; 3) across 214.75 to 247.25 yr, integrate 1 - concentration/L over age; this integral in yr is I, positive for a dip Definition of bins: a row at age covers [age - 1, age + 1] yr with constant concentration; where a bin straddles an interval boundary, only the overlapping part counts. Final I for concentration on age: 1.9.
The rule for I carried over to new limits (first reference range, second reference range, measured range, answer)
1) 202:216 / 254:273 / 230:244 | 0.3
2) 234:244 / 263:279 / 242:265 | -0.2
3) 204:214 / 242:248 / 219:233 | 2.4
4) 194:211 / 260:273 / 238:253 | -1.0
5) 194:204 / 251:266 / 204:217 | -2.6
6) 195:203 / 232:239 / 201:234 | -2.5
